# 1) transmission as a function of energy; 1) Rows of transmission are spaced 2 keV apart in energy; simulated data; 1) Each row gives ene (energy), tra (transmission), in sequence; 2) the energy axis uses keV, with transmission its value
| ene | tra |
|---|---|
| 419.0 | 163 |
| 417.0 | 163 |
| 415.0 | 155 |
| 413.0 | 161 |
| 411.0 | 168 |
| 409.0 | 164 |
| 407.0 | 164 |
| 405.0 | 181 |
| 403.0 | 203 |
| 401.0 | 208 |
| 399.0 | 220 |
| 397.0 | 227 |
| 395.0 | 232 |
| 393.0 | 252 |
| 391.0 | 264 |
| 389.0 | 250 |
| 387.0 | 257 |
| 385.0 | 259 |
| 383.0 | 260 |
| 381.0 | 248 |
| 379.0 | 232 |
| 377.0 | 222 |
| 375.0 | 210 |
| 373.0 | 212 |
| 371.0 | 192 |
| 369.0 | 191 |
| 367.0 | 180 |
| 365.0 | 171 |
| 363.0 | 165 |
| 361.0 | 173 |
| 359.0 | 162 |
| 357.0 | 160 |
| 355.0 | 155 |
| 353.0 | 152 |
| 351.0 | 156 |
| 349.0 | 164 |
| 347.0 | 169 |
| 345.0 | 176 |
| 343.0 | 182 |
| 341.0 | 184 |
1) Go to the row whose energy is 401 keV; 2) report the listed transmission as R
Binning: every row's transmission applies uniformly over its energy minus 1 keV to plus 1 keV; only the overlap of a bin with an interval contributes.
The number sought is 208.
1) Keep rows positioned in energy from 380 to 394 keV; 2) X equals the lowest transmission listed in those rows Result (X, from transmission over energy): 248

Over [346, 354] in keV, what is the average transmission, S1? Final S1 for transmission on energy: 160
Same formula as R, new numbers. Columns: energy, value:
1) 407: 164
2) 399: 220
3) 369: 191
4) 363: 165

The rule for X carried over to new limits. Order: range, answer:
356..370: 160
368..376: 191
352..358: 152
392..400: 220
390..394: 252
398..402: 208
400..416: 155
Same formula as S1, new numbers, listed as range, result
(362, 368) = 172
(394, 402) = 222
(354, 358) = 158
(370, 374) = 202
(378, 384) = 247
